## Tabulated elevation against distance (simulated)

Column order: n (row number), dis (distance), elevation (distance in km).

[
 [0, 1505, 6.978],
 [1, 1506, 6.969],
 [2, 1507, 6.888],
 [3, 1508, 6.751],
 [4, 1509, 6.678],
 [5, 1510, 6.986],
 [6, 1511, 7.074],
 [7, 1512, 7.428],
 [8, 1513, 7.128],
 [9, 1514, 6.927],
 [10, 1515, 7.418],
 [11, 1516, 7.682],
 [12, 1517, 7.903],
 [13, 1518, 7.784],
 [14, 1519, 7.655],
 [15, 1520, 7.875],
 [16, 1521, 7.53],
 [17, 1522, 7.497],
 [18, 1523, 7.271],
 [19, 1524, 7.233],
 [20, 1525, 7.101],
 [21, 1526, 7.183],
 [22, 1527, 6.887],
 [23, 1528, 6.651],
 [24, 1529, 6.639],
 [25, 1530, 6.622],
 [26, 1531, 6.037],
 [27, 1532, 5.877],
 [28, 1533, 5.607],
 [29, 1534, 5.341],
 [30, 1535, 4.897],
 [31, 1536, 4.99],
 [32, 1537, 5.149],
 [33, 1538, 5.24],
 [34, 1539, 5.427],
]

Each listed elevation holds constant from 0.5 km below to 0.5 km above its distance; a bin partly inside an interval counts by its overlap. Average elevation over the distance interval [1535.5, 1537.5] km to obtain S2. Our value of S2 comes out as 5.07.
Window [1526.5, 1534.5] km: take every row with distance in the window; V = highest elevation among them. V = 6.887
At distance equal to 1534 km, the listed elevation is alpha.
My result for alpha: 5.341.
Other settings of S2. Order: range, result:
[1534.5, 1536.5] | 4.94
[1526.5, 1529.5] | 6.73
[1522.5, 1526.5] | 7.2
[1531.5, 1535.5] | 5.43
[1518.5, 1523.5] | 7.57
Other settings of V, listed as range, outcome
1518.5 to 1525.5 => 7.875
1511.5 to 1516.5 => 7.682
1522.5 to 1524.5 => 7.271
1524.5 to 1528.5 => 7.183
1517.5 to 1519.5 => 7.784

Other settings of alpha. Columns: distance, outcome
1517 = 7.903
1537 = 5.149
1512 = 7.428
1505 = 6.978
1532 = 5.877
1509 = 6.678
